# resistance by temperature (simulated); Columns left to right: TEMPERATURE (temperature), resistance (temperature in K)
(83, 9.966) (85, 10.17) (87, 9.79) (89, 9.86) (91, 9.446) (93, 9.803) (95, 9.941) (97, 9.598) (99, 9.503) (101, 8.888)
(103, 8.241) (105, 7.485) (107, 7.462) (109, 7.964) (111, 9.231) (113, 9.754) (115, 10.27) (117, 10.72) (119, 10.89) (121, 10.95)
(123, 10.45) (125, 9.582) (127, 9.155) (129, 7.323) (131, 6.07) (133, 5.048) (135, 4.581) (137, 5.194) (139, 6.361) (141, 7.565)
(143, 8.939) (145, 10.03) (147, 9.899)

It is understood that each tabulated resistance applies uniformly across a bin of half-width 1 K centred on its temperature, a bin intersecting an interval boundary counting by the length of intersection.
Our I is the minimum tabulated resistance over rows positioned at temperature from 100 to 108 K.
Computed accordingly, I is 7.462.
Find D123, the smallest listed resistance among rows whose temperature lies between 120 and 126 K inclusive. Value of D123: 9.582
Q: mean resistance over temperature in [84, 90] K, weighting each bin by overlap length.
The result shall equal 9.94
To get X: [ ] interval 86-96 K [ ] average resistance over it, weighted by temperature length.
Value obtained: 9.77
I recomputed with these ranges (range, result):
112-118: 9.754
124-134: 5.048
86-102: 8.888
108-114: 7.964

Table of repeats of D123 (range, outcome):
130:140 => 4.581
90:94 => 9.446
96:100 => 9.503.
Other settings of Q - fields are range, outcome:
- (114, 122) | 10.7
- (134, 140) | 5.38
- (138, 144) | 7.62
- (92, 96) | 9.87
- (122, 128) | 9.73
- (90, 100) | 9.66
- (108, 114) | 8.98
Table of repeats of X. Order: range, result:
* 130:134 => 5.56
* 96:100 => 9.55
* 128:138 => 5.64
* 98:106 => 8.53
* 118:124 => 10.8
